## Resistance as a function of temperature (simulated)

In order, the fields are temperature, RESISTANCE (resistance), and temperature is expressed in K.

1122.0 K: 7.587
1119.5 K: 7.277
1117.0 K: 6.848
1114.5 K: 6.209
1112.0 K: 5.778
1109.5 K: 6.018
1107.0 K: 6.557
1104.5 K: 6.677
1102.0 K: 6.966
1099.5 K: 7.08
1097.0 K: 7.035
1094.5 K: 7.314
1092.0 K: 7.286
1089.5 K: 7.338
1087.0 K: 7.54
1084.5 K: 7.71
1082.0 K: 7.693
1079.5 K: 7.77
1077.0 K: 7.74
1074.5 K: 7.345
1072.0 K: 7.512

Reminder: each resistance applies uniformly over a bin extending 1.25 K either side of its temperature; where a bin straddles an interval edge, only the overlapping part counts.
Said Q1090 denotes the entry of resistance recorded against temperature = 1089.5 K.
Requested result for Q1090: 7.338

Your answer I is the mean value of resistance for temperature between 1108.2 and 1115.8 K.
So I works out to 6.01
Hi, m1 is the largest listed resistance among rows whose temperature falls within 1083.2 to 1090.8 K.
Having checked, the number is 7.71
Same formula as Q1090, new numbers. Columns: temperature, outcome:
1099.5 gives 7.08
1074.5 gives 7.345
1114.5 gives 6.209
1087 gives 7.54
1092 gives 7.286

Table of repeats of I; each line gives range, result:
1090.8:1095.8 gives 7.3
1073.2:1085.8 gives 7.65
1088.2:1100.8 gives 7.21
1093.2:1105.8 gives 7.01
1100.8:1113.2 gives 6.4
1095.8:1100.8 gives 7.06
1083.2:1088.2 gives 7.63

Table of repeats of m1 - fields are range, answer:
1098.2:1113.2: 7.08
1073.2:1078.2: 7.74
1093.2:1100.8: 7.314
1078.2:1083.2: 7.77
